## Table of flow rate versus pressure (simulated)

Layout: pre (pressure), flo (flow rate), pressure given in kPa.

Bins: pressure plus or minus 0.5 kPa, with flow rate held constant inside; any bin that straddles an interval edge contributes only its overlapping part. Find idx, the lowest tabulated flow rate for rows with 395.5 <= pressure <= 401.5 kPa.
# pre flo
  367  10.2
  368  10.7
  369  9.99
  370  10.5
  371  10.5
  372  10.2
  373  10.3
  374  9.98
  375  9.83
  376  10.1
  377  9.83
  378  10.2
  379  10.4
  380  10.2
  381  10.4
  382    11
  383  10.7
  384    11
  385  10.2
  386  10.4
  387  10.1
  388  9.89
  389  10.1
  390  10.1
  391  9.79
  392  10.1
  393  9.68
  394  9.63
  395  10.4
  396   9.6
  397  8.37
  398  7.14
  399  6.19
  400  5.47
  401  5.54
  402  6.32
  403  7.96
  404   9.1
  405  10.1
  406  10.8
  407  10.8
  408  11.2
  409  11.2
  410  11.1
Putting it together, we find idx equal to 5.47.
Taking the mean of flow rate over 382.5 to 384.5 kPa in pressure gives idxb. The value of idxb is 10.8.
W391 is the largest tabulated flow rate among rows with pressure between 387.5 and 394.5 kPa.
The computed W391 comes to 10.1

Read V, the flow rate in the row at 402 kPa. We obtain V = 6.32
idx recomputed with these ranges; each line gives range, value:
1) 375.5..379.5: 9.83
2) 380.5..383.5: 10.4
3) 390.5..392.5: 9.79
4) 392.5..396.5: 9.6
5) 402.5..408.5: 7.96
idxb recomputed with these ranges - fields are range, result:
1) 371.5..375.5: 10.1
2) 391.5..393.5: 9.89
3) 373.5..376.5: 9.97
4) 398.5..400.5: 5.83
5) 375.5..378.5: 10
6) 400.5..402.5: 5.93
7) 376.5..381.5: 10.2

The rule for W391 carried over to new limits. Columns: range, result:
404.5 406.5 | 10.8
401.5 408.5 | 11.2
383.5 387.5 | 11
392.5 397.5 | 10.4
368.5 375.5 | 10.5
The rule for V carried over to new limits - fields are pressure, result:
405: 10.1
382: 11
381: 10.4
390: 10.1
